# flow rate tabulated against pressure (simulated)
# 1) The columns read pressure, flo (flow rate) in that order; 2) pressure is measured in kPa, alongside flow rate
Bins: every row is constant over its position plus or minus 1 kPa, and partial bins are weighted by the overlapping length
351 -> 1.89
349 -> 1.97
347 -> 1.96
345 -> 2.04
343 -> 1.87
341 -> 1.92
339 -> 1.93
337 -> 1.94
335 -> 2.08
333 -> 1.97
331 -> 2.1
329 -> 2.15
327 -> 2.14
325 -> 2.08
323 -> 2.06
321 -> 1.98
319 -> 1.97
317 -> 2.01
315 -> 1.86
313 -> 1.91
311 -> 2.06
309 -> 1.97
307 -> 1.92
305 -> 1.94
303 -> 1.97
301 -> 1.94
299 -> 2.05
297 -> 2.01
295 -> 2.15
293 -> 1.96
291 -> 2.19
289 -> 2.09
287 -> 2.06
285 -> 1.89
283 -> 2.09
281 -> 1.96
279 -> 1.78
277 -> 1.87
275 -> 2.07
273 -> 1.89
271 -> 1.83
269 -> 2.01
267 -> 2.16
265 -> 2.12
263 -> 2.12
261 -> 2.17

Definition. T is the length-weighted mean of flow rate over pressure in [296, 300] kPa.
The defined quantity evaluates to 2.03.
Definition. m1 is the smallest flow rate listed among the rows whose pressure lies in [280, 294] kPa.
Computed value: 1.89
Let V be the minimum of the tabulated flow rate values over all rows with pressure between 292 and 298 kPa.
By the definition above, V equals 1.96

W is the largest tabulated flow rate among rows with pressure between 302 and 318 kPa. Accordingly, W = 2.06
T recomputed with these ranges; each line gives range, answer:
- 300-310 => 1.95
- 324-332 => 2.12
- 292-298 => 2.04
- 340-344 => 1.9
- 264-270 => 2.1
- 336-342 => 1.93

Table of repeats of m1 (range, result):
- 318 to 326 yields 1.97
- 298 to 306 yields 1.94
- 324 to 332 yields 2.08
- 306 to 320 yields 1.86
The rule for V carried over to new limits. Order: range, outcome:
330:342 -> 1.92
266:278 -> 1.83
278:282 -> 1.78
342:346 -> 1.87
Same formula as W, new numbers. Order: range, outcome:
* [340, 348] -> 2.04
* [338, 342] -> 1.93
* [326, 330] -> 2.15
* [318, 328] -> 2.14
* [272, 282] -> 2.07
